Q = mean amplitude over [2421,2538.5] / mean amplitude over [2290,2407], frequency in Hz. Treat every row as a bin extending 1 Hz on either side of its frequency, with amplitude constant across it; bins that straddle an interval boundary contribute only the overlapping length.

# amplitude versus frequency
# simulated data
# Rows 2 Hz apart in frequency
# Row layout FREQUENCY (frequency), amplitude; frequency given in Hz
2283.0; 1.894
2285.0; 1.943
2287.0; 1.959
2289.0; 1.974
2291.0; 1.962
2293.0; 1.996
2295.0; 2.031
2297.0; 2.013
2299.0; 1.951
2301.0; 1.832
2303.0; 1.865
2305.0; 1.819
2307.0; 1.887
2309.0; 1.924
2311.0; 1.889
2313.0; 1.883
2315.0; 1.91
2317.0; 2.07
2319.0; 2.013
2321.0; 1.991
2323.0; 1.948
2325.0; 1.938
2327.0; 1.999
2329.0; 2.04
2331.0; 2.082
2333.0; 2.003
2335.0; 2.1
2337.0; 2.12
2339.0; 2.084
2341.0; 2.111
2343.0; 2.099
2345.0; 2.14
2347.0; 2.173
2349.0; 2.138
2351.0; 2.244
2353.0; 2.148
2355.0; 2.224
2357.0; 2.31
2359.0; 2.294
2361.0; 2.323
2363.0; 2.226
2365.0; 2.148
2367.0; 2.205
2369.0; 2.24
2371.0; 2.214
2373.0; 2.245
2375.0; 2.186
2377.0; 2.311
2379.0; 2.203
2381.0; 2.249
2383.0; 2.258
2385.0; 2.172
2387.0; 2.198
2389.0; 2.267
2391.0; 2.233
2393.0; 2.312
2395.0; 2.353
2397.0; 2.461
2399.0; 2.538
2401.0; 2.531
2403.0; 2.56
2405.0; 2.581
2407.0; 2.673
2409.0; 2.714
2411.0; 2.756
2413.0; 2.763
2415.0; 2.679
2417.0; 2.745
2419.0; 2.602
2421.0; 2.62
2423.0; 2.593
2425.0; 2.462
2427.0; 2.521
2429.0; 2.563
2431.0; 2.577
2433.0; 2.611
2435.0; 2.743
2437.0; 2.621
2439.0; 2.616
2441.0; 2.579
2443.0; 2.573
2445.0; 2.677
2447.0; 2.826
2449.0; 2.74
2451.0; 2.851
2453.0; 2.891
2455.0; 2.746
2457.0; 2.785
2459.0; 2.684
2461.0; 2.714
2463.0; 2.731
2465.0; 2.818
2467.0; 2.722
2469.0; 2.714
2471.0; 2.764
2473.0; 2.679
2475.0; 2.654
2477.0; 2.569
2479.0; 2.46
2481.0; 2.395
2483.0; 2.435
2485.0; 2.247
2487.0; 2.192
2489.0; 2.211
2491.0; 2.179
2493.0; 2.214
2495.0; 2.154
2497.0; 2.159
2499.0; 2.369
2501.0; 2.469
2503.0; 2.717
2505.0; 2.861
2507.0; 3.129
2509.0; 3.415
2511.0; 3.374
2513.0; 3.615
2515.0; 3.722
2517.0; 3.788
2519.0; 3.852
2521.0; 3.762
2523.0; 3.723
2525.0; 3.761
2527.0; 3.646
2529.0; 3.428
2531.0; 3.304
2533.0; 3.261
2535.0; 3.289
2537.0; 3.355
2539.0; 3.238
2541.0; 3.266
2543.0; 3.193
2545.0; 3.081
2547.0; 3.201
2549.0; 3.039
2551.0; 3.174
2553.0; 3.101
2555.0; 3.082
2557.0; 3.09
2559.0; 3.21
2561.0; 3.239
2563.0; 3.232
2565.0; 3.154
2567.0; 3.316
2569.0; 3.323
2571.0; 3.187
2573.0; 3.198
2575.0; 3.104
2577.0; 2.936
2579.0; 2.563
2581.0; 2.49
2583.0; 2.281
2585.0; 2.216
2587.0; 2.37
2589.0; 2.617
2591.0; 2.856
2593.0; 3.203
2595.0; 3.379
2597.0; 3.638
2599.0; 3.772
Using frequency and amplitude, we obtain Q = 1.32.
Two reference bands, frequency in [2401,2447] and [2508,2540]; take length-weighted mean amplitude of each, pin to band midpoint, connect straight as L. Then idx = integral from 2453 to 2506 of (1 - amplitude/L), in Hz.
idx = 10.0 Hz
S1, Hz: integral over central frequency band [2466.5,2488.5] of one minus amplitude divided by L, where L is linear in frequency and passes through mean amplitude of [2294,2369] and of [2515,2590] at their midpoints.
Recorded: 2.2 Hz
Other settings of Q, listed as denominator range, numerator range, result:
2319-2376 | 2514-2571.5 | 1.56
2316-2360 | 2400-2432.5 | 1.25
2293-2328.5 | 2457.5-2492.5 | 1.31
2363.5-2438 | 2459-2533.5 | 1.18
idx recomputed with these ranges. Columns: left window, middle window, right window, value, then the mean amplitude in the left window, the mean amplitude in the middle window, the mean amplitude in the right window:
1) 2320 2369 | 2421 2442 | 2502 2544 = 1.26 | 2.13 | 2.59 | 3.41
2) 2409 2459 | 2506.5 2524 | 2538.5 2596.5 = -4.43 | 2.67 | 3.61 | 3.02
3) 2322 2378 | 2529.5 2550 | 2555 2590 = -3.09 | 2.15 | 3.23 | 2.92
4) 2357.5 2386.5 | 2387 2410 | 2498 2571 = -0.55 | 2.23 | 2.46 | 3.27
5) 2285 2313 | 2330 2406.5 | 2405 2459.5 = 2.26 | 1.93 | 2.25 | 2.67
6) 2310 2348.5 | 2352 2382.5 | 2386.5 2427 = 0.57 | 2.03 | 2.24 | 2.54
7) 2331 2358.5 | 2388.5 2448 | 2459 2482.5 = -3.39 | 2.15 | 2.58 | 2.65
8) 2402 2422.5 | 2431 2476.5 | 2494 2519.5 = 1.87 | 2.67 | 2.71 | 3.03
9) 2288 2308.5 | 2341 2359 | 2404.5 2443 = 0.28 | 1.93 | 2.19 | 2.63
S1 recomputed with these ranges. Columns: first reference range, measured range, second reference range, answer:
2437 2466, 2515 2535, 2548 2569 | -3.8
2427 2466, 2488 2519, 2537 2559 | 1.1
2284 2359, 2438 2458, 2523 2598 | -1.0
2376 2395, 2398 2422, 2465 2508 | -3.5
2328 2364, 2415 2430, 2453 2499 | -1.4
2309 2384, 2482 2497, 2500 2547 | 4.3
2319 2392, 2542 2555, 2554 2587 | -1.1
